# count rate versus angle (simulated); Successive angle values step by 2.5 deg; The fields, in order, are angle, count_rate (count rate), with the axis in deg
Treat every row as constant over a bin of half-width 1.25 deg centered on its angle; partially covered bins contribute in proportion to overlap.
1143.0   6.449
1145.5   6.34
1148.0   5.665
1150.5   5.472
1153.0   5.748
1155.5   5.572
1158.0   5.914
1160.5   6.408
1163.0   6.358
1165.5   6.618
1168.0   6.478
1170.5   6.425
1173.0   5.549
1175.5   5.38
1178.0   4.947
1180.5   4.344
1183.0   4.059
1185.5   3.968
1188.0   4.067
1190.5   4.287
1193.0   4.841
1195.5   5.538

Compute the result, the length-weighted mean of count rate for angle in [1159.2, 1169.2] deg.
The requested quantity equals 6.46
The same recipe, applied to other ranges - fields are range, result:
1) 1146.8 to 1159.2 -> 5.67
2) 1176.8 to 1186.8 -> 4.33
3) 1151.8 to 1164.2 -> 6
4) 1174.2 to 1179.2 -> 5.17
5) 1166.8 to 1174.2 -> 6.15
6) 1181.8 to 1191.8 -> 4.1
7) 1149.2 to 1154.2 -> 5.61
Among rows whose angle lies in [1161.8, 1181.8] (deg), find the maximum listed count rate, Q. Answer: 6.618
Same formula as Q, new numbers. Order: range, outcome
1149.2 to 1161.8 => 6.408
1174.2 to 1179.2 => 5.38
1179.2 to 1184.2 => 4.344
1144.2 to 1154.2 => 6.34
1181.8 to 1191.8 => 4.287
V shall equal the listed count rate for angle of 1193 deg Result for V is 4.841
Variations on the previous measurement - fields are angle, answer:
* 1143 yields 6.449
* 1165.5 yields 6.618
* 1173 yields 5.549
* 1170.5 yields 6.425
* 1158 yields 5.914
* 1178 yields 4.947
